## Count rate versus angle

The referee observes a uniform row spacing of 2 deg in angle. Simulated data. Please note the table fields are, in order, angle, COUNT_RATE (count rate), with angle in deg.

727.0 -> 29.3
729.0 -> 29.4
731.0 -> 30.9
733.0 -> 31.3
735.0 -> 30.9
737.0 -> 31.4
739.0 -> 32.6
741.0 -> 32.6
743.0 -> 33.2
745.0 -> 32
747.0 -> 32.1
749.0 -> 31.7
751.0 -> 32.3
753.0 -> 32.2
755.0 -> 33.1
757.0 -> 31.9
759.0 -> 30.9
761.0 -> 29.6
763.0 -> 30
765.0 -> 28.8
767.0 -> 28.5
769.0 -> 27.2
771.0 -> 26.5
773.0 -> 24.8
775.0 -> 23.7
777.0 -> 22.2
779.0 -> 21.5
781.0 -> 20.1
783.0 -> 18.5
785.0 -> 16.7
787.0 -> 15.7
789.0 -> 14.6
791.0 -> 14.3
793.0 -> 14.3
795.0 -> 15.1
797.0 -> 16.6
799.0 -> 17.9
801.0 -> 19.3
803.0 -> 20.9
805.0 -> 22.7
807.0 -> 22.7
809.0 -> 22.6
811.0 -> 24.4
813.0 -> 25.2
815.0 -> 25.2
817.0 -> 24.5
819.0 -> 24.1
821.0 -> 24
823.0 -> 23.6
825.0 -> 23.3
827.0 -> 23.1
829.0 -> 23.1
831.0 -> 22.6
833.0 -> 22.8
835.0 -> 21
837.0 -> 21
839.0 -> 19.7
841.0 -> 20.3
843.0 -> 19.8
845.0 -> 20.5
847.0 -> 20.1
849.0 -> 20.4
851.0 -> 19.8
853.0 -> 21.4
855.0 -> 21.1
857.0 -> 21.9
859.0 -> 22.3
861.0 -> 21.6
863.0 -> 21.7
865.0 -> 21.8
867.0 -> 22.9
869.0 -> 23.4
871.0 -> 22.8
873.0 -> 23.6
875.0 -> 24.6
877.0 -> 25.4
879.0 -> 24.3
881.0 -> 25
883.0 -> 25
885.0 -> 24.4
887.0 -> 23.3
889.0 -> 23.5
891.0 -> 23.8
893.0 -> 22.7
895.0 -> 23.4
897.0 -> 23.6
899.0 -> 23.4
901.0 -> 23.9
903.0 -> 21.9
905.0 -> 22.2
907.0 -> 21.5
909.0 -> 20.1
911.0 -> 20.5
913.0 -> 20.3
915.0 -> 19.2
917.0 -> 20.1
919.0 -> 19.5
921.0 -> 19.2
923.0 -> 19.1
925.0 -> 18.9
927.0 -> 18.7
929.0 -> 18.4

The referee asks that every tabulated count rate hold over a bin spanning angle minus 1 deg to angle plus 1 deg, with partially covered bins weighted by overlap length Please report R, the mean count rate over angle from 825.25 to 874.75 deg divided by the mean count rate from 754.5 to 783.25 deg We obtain 0.8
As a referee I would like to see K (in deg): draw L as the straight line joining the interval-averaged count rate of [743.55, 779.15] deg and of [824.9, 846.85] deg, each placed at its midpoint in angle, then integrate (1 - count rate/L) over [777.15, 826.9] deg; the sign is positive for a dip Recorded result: 8.5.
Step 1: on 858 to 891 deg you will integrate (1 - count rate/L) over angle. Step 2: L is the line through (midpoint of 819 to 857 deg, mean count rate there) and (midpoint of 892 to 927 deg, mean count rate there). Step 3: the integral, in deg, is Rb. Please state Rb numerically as -3.3 deg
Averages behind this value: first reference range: 21.6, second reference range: 21.1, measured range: 23.5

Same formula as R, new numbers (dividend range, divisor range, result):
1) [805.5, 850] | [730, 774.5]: 0.73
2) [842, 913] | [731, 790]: 0.82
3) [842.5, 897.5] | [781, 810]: 1.25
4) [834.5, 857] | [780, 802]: 1.23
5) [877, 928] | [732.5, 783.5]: 0.76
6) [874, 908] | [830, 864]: 1.12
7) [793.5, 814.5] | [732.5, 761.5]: 0.65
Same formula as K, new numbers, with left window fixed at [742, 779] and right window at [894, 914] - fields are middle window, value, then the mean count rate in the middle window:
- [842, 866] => 3.5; 21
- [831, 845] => 2.5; 20.9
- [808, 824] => 1.4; 24.2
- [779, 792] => 5.1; 17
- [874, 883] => -0.6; 24.8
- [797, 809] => 2.9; 20.5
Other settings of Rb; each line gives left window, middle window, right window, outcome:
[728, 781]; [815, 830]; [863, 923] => 1.3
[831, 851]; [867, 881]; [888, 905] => -1.1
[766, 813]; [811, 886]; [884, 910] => -2.8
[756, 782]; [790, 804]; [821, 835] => 4.5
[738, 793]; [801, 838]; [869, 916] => 2.8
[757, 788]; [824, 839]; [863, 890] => 1.2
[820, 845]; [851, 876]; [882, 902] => 0.6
